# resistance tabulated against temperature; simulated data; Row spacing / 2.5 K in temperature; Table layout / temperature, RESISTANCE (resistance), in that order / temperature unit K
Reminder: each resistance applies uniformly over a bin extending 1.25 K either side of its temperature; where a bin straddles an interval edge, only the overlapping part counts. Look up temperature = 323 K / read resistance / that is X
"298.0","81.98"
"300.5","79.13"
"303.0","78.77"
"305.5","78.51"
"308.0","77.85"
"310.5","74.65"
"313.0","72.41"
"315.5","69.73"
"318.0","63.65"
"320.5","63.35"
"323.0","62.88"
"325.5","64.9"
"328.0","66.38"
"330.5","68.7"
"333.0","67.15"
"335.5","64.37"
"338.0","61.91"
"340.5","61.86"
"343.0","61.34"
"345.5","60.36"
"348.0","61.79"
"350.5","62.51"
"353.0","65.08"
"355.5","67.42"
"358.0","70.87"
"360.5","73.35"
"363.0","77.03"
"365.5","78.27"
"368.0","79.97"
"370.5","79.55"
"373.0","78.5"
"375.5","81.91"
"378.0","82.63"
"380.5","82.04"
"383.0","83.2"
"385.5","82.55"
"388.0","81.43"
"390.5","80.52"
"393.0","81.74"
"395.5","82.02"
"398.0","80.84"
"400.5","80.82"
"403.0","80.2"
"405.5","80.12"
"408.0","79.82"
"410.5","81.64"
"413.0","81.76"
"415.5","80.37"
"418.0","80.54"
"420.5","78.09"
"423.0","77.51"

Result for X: 62.88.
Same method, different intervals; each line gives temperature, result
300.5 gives 79.13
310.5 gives 74.65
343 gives 61.34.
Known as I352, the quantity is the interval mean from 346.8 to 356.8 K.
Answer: 64.2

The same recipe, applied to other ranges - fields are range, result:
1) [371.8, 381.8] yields 81.3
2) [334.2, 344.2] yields 62.4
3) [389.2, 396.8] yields 81.4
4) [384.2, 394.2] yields 81.6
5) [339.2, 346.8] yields 61.2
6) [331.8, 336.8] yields 65.7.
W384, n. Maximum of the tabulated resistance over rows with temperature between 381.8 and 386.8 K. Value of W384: 83.2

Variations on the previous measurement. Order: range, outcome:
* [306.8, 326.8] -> 77.85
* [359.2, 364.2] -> 77.03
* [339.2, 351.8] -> 62.51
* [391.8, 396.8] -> 82.02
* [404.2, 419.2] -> 81.76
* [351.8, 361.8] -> 73.35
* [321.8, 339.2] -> 68.7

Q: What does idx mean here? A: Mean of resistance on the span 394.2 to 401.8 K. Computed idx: 81.2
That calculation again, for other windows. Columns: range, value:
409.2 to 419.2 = 81.1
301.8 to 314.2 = 76.4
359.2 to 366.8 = 76.2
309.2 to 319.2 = 70.2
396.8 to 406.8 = 80.5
